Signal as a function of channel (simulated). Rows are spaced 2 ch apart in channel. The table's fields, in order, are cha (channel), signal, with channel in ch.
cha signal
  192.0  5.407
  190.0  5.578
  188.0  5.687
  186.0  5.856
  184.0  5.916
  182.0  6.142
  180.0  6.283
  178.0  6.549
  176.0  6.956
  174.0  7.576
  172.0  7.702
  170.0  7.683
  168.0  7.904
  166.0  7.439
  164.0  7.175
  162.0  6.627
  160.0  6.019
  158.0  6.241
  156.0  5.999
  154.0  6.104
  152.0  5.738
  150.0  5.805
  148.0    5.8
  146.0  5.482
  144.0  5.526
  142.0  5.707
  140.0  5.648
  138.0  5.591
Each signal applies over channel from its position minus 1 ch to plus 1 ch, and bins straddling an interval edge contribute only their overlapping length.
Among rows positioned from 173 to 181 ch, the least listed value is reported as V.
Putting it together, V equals 6.283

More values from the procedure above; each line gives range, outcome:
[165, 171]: 7.439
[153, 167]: 5.999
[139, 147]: 5.482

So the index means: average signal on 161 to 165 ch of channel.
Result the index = 6.9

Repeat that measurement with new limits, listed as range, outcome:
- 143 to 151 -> 5.65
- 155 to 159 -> 6.12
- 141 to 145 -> 5.62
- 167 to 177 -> 7.56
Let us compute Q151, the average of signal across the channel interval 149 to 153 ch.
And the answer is 5.77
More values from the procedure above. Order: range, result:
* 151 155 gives 5.92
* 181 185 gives 6.03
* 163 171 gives 7.55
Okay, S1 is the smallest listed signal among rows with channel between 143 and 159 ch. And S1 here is 5.482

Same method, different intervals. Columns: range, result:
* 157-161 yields 6.019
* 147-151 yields 5.8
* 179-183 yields 6.142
